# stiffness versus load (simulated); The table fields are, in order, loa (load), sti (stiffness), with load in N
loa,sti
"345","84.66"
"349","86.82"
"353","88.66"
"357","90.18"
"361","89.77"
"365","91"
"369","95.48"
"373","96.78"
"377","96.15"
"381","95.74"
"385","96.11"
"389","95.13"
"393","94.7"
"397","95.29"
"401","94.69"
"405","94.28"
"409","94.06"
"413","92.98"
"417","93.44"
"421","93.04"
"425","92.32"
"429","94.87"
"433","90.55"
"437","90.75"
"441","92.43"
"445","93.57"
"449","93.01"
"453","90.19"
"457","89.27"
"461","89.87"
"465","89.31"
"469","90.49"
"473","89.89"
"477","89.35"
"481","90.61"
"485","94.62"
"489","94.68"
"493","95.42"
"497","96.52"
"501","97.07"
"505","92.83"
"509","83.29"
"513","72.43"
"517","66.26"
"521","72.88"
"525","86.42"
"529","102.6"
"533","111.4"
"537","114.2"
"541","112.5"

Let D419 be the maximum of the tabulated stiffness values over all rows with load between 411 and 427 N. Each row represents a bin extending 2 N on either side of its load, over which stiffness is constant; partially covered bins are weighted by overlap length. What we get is 93.44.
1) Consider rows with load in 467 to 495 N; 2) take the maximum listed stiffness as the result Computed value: 95.42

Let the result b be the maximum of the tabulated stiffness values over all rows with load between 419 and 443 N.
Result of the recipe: 94.87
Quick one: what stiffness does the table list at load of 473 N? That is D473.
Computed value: 89.89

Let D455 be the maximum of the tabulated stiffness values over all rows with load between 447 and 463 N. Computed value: 93.01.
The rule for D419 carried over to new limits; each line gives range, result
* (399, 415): 94.69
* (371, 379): 96.78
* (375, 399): 96.15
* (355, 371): 95.48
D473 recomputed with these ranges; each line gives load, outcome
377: 96.15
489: 94.68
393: 94.7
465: 89.31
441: 92.43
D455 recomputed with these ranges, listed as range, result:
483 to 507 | 97.07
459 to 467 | 89.87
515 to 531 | 102.6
